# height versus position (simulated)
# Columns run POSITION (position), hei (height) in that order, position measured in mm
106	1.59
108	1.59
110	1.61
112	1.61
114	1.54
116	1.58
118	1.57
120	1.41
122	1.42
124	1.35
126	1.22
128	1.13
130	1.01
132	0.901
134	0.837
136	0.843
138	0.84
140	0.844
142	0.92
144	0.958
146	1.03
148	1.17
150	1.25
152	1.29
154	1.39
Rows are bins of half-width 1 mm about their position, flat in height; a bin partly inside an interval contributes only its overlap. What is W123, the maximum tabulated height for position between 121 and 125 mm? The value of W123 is 1.42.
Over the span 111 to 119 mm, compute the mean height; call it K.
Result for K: 1.58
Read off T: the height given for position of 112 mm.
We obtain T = 1.61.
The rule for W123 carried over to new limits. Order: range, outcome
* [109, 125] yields 1.61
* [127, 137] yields 1.13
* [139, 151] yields 1.25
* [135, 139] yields 0.843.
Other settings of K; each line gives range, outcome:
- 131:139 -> 0.855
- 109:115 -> 1.59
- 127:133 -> 1.01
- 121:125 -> 1.39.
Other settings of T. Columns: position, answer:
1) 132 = 0.901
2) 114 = 1.54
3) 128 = 1.13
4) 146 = 1.03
